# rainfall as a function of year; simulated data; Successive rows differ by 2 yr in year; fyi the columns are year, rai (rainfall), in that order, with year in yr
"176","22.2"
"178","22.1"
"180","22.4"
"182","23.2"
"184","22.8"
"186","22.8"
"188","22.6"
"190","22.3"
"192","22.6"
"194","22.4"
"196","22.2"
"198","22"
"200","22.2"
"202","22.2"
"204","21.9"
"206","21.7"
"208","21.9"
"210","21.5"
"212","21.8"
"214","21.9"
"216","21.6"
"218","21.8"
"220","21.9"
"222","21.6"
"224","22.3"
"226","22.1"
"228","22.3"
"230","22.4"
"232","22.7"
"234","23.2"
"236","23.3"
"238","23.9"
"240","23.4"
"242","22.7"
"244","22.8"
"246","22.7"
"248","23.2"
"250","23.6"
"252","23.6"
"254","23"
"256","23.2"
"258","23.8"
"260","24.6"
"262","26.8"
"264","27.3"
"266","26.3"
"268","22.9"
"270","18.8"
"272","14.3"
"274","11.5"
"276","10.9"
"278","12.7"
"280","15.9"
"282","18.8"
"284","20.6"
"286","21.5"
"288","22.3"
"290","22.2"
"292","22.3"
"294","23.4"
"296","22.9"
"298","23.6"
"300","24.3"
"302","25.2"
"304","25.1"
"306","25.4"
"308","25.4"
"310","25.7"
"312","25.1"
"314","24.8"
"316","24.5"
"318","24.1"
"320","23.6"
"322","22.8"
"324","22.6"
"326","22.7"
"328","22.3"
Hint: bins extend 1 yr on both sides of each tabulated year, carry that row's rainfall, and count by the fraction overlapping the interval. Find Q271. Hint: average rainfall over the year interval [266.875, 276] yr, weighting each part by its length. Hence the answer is 16.3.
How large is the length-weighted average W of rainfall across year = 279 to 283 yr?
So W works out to 17.4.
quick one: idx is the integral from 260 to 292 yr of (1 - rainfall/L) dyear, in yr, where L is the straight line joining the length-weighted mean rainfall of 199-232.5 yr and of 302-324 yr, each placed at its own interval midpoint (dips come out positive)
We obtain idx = 5.17 yr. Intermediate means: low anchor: 22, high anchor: 24.6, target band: 19.8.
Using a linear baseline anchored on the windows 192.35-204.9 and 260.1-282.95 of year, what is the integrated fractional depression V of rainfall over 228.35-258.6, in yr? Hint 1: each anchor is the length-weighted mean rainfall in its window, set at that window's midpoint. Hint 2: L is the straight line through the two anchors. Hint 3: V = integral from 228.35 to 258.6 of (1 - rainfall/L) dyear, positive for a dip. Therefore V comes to -4.4 yr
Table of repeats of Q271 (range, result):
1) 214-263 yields 23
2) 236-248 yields 23.1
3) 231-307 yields 22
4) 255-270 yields 24.6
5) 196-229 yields 21.9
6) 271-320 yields 21.4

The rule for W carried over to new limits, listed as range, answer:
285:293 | 22.1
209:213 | 21.6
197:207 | 22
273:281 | 12.8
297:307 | 24.7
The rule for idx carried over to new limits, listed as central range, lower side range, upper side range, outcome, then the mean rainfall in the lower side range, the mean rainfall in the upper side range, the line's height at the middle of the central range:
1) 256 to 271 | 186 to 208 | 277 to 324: -1.2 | 22.2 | 22.7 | 22.5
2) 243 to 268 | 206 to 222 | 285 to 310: -1.6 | 21.8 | 23.7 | 22.7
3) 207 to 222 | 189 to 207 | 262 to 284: -0.3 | 22.2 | 18.5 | 21.4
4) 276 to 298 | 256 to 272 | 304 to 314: 4.1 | 23.7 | 25.3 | 24.5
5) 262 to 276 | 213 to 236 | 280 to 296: 1.0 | 22.2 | 21.3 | 21.6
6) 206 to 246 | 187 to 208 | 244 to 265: 1.4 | 22.2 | 24.1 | 23.2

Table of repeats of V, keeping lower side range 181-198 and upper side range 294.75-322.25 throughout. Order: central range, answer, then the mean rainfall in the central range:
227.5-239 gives 0.1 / 23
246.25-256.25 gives 0.1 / 23.3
